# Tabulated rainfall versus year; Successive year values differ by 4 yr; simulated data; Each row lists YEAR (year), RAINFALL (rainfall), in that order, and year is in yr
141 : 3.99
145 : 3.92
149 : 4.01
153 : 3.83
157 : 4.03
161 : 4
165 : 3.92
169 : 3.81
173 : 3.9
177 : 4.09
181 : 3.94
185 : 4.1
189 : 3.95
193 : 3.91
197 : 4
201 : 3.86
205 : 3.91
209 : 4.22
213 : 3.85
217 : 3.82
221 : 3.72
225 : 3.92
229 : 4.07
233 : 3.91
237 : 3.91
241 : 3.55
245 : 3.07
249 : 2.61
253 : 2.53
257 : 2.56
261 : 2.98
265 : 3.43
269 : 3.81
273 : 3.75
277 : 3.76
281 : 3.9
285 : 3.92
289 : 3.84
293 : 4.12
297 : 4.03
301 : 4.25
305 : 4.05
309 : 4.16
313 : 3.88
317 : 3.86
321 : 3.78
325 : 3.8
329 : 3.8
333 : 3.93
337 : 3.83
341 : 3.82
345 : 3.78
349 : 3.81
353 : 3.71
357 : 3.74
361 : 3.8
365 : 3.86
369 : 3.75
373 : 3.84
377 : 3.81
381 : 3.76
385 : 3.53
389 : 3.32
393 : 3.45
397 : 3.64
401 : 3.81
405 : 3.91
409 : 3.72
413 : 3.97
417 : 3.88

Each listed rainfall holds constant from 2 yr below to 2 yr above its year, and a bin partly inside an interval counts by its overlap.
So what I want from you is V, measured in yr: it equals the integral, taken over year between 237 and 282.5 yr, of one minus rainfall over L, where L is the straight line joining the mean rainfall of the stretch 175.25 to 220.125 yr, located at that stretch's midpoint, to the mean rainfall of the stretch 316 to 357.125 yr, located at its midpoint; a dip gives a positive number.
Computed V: 7.0 yr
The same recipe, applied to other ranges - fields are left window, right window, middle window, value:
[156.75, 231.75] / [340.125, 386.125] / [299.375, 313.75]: -1.01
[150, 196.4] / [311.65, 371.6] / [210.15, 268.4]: 6.80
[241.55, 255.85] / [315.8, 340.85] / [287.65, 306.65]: -3.52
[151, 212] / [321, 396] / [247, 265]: 5.18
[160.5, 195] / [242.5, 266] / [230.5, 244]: -2.81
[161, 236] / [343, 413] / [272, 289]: 0.02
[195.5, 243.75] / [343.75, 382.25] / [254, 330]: 1.52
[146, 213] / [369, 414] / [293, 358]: -1.98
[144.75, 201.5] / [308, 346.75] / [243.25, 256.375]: 4.01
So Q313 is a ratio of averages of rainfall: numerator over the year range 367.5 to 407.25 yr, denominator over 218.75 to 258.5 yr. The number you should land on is 1.08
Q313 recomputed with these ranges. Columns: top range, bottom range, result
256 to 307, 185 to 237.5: 0.95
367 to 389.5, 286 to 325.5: 0.93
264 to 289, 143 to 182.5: 0.96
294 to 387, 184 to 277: 1.06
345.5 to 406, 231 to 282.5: 1.10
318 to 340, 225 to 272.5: 1.14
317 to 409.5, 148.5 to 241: 0.95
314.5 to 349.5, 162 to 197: 0.97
